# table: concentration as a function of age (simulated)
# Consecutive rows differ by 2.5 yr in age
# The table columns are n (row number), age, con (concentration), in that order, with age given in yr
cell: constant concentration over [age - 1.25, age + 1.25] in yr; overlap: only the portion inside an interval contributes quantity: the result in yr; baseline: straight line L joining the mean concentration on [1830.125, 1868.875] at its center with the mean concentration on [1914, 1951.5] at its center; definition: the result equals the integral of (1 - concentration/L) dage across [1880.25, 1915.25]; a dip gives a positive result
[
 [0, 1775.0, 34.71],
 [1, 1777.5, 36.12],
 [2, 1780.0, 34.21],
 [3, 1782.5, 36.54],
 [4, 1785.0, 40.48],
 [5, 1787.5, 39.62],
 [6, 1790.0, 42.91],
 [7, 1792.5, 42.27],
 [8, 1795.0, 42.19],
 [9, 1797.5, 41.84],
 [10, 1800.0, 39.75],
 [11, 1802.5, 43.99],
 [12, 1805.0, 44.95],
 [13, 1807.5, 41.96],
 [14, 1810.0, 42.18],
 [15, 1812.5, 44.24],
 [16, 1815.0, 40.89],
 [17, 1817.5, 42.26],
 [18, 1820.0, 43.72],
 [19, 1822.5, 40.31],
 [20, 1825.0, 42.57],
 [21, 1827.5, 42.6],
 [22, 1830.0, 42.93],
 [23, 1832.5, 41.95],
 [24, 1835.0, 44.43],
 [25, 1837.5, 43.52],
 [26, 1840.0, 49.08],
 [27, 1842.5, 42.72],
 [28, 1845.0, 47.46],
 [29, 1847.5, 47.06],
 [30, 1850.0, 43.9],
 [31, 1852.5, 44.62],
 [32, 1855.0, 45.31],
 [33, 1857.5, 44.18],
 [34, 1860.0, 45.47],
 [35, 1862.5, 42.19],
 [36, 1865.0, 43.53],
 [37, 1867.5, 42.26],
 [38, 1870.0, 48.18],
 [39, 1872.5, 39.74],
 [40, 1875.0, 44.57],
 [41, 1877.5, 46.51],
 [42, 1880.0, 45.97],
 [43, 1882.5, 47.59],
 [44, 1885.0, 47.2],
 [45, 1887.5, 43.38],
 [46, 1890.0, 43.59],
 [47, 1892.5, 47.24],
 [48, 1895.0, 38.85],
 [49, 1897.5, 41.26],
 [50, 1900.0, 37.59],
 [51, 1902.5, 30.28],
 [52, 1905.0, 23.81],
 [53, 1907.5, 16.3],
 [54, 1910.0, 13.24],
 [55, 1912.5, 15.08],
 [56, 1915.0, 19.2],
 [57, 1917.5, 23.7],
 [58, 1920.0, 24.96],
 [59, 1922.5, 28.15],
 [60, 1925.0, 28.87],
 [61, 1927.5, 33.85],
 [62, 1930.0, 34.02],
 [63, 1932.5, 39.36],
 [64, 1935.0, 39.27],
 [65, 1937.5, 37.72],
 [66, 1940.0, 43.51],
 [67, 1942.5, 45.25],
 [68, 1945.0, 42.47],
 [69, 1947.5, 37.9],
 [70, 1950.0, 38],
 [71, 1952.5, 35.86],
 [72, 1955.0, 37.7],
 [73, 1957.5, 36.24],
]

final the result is 4.6 yr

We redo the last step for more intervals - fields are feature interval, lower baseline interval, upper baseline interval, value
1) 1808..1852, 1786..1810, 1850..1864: -0.3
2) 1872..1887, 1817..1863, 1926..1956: -1.2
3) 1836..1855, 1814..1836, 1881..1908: -1.9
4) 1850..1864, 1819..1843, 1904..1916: -3.8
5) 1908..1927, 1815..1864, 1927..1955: 8.5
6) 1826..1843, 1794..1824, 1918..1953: -1.2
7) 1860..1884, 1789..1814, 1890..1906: -3.7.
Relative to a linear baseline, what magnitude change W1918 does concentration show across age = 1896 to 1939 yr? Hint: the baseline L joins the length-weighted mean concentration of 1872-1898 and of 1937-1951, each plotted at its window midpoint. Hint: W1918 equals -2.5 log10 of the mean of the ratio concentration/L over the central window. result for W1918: 0.42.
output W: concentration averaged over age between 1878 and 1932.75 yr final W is 33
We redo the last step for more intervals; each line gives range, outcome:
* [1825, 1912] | 41.2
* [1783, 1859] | 43.1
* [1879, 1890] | 45.8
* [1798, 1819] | 42.5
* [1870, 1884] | 45.2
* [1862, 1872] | 43.9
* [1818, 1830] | 42.4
